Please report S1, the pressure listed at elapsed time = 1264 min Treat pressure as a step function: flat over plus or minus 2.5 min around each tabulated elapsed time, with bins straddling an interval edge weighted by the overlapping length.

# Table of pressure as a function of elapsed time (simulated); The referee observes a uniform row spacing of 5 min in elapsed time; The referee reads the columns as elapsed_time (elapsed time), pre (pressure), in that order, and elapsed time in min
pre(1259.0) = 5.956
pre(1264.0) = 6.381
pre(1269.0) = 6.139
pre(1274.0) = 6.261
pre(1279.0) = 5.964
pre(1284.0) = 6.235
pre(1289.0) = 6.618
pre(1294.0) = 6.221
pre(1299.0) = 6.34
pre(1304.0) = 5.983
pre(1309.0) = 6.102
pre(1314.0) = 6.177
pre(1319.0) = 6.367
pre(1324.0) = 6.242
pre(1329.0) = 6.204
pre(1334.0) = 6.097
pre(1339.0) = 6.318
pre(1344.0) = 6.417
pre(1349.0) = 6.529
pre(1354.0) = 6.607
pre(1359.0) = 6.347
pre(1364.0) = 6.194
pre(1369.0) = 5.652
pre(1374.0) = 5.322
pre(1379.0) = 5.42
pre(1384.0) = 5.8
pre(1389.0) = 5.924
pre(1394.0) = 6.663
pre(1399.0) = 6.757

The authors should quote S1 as 6.381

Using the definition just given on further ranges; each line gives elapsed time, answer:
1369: 5.652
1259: 5.956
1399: 6.757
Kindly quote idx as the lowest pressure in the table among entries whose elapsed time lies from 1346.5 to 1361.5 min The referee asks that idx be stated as 6.347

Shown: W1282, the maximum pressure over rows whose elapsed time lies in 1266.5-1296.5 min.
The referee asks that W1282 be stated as 6.618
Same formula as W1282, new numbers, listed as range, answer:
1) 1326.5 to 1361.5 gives 6.607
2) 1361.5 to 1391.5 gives 6.194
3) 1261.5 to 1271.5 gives 6.381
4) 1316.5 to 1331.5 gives 6.367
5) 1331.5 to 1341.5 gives 6.318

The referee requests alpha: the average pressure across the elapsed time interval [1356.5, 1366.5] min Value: 6.27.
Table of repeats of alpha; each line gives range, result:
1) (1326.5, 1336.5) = 6.15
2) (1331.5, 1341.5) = 6.21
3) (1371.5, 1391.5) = 5.62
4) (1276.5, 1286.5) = 6.1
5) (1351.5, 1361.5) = 6.48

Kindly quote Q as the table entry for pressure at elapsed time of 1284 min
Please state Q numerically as 6.235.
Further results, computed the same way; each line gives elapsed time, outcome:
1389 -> 5.924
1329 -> 6.204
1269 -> 6.139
